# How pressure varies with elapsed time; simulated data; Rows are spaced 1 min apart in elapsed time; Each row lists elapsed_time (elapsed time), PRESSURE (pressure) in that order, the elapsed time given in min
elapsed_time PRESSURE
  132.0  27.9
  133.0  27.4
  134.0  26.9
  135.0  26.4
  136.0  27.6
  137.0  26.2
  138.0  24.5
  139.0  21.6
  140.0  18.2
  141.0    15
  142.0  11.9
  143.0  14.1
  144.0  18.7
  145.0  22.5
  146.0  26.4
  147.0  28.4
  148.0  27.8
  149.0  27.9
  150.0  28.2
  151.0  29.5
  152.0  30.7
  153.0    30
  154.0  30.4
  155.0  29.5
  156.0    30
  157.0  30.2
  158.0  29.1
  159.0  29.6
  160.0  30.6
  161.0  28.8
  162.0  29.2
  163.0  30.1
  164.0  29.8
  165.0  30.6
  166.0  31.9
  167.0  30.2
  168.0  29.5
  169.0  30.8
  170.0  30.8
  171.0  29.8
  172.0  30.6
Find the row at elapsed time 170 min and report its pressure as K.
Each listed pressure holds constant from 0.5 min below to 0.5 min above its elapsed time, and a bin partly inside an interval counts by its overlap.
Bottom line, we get 30.8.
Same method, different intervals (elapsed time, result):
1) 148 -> 27.8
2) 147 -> 28.4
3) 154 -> 30.4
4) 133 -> 27.4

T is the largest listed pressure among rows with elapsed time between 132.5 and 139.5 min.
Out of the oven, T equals 27.6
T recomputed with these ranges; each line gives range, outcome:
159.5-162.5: 30.6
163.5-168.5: 31.9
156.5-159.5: 30.2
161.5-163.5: 30.1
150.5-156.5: 30.7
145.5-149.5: 28.4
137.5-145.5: 24.5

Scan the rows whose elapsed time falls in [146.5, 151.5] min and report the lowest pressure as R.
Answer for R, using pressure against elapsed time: 27.8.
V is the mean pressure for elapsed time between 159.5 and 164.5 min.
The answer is 29.7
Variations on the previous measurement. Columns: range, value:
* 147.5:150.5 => 28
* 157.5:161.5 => 29.5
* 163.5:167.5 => 30.6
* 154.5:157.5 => 29.9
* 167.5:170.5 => 30.4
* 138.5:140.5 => 19.9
